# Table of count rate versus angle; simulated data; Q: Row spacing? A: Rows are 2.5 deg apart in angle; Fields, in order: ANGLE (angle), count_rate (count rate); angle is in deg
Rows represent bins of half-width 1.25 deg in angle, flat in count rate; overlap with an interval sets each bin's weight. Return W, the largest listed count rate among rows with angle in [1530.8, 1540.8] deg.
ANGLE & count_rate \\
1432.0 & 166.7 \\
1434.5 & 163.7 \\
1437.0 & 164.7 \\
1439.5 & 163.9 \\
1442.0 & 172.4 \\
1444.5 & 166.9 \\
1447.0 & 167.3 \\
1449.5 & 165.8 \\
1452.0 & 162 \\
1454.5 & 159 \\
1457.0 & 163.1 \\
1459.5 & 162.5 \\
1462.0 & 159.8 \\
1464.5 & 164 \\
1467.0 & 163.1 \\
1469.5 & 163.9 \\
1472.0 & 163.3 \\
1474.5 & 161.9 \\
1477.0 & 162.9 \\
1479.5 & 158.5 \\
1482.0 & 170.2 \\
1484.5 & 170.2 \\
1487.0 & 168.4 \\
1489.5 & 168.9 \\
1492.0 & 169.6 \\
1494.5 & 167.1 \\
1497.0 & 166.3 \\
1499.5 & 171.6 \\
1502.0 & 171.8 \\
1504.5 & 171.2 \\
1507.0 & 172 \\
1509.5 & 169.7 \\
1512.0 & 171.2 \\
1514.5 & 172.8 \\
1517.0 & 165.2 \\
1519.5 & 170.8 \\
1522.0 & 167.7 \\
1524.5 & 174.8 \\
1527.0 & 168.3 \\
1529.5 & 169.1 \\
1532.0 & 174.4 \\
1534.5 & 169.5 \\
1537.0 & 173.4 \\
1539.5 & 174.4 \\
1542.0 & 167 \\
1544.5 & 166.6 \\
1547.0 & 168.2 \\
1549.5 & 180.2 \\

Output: 174.4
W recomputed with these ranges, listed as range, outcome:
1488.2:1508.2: 172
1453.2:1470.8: 164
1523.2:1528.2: 174.8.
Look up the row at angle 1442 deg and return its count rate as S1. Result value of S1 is 172.4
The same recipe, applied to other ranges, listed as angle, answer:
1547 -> 168.2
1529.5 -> 169.1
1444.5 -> 166.9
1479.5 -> 158.5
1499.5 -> 171.6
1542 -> 167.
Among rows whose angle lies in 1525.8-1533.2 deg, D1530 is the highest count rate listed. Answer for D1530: 174.4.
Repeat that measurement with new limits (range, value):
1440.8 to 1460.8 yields 172.4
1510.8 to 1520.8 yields 172.8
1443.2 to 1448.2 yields 167.3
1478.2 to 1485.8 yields 170.2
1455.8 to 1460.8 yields 163.1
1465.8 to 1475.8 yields 163.9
